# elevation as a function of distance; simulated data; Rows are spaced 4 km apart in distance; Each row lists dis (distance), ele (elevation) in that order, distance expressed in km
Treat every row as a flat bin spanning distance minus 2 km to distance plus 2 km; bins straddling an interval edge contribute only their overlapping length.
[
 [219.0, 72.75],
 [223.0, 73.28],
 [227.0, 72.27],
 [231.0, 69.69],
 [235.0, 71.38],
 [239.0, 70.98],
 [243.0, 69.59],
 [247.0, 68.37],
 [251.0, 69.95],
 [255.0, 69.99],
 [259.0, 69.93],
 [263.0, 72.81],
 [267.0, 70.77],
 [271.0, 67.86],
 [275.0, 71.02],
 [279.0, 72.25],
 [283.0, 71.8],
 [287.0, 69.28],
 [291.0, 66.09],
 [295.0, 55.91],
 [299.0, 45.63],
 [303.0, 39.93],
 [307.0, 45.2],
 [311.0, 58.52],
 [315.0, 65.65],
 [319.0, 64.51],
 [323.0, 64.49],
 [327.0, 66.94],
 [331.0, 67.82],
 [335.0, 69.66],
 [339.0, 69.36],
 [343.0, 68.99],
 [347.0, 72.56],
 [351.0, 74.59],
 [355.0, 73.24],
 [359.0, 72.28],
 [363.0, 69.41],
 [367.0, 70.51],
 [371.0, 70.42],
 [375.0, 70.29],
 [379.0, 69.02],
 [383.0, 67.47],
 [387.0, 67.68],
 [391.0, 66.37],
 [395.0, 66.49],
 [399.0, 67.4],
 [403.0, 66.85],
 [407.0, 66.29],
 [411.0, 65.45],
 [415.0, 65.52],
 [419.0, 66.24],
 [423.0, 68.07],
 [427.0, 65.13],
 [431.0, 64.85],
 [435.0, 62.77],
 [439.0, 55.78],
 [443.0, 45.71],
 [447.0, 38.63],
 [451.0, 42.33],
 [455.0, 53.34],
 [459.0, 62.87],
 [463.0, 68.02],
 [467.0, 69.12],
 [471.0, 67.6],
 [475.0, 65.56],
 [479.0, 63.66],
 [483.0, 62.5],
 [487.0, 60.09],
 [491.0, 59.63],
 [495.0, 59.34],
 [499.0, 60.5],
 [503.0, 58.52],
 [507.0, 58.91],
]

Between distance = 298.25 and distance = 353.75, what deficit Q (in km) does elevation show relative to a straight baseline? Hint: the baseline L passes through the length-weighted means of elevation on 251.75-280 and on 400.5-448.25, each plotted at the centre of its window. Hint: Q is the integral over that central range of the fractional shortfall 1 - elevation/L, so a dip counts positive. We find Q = 3.3 km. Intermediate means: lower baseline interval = 70.6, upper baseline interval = 61.4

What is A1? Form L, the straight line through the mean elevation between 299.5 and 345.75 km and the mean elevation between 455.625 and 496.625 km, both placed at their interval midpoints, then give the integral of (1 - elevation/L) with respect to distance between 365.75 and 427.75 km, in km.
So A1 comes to -4.9 km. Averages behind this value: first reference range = 61.6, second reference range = 63.5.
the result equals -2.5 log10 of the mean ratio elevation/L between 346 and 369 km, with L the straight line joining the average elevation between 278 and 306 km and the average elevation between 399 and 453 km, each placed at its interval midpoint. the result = -0.21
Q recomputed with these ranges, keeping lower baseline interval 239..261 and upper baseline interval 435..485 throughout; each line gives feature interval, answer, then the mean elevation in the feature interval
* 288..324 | 5.5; 56.3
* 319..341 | -0.7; 67.4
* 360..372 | -1.3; 70.3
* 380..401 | -1.8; 67.2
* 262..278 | -0.5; 70.6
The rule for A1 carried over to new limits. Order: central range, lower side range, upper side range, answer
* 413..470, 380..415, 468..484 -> 5.7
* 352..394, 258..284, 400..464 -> -3.8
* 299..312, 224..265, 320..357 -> 4.3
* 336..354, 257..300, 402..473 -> -1.9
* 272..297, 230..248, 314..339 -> 0.2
